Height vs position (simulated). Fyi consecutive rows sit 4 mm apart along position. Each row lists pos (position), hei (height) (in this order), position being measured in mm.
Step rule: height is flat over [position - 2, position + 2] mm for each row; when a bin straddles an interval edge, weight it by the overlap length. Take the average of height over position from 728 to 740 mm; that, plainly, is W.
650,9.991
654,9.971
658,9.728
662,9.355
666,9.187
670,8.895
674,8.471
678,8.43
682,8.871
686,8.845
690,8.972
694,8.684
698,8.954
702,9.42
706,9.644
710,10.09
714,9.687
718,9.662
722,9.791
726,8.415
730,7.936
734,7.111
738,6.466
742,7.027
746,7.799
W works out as 7.17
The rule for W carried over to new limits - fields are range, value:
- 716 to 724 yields 9.73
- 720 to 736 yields 8.31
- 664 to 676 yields 8.85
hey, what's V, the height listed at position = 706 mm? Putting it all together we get 9.644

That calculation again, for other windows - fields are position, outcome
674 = 8.471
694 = 8.684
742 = 7.027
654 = 9.971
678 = 8.43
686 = 8.845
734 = 7.111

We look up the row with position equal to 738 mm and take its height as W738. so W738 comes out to 6.466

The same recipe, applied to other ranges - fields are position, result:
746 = 7.799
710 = 10.09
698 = 8.954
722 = 9.791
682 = 8.871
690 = 8.972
